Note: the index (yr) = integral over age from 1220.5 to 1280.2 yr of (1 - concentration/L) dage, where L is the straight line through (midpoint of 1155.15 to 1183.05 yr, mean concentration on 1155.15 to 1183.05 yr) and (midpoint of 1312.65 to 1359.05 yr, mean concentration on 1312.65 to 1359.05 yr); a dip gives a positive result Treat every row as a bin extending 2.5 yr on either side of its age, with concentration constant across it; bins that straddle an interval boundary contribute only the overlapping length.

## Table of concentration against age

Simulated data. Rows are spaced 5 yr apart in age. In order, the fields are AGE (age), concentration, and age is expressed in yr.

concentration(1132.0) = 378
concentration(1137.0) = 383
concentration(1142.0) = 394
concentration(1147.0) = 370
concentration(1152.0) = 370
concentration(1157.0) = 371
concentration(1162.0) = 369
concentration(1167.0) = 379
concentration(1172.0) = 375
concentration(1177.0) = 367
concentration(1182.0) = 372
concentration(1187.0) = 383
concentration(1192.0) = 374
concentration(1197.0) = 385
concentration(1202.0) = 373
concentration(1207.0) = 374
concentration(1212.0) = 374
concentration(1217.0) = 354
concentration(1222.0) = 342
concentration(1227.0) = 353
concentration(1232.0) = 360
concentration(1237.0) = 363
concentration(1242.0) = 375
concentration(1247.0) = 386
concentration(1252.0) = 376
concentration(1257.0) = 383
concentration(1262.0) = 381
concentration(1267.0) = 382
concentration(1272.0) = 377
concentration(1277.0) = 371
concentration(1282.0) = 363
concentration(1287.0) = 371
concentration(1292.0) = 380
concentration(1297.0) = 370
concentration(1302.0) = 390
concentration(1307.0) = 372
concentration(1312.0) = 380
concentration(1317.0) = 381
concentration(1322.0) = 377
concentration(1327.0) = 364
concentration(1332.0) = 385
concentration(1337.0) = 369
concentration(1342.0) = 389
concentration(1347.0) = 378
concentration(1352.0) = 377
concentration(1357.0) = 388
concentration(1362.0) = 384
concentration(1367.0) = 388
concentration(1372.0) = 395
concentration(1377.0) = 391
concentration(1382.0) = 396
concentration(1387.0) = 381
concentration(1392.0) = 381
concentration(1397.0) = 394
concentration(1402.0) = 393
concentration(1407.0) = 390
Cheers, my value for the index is 0.7 yr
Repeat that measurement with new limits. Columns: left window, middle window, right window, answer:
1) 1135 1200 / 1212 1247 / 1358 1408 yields 1.7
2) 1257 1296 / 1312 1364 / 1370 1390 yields 0.7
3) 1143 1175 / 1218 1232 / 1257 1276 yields 1.0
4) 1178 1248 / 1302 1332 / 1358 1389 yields 0.4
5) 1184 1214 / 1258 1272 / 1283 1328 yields -0.2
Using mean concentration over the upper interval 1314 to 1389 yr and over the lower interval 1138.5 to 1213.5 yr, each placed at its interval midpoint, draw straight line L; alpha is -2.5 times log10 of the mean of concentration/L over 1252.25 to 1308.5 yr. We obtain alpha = 0.010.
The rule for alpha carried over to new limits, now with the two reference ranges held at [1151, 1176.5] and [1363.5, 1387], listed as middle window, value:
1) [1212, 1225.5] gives 0.072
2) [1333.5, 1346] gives 0.024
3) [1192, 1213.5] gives -0.001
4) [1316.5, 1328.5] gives 0.036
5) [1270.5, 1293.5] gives 0.031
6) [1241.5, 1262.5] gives -0.001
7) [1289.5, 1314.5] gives 0.017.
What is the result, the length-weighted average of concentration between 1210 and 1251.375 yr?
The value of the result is 364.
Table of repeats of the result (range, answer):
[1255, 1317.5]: 377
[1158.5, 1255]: 370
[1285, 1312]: 377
